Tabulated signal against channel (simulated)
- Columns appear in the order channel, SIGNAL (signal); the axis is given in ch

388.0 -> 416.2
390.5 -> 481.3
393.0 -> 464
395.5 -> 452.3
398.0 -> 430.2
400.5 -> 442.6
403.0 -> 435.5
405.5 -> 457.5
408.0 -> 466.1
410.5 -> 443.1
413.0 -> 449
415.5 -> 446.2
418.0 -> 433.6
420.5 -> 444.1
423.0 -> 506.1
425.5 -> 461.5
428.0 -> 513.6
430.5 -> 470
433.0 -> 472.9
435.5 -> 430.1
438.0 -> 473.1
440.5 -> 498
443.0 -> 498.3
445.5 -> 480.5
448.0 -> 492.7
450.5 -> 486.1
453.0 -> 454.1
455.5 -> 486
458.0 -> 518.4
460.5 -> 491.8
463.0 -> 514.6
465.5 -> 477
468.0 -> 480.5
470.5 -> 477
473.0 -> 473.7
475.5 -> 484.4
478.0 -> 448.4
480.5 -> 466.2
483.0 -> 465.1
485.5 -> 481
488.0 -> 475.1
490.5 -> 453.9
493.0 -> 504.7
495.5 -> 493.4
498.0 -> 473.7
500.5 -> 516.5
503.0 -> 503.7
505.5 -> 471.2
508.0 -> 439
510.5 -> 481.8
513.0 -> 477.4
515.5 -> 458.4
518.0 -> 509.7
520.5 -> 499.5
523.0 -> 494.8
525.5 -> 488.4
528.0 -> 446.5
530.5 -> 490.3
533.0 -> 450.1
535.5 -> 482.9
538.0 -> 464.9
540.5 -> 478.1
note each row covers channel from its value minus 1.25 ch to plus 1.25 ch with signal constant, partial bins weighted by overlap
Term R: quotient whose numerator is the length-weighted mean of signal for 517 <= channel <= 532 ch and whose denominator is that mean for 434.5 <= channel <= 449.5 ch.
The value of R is 1.02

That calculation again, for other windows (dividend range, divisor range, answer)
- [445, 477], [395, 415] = 1.09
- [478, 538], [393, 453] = 1.03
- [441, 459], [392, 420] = 1.09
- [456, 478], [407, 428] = 1.06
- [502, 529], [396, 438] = 1.05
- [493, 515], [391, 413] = 1.07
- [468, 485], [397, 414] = 1.05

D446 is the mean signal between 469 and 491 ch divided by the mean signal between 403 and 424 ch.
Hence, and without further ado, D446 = 1.04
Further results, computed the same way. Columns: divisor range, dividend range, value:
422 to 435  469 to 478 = 0.99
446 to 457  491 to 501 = 1.02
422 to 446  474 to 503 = 1.00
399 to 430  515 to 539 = 1.05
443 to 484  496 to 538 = 1.00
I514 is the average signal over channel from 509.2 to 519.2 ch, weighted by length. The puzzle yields 481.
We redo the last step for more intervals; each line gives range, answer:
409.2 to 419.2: 443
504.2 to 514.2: 467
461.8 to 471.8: 487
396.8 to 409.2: 446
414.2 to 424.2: 457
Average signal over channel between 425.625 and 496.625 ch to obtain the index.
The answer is 480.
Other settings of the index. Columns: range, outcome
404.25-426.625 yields 456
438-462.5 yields 489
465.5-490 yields 472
